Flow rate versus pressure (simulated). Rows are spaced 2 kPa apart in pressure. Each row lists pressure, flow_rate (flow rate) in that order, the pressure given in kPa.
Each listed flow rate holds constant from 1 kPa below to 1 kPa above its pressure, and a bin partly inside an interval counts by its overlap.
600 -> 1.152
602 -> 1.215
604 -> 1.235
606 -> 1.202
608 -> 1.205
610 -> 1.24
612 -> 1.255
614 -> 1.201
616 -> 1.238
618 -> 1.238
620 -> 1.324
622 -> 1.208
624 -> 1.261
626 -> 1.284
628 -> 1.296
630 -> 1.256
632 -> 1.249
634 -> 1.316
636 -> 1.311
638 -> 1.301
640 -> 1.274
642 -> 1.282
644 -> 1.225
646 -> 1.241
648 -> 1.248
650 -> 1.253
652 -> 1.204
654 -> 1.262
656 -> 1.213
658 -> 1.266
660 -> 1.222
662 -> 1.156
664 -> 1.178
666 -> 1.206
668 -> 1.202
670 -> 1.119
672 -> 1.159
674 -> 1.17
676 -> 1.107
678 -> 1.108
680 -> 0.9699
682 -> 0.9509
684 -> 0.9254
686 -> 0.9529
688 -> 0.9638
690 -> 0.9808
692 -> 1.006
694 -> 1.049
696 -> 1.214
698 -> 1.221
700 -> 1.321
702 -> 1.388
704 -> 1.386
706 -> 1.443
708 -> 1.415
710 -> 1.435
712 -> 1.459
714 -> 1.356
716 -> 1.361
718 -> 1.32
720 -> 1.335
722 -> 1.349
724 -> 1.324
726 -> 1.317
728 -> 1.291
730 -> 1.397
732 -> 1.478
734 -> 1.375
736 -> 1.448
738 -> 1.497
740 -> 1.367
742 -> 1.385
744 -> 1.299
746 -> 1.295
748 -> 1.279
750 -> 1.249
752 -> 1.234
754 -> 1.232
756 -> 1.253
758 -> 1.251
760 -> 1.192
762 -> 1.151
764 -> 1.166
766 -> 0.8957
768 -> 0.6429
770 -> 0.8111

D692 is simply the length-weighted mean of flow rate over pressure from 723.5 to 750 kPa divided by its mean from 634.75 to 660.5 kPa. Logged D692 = 1.09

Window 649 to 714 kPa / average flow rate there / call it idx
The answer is 1.19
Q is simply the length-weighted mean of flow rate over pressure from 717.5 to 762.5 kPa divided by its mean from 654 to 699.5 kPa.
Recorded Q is 1.19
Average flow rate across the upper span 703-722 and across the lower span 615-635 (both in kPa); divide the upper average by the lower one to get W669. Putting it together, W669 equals 1.10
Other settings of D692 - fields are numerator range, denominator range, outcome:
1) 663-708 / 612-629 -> 0.91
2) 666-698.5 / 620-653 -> 0.85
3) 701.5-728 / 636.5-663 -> 1.10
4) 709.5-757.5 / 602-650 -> 1.07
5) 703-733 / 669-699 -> 1.30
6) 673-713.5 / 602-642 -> 0.94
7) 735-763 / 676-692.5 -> 1.31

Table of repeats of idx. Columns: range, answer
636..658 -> 1.25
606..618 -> 1.23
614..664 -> 1.25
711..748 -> 1.37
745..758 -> 1.26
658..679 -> 1.17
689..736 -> 1.32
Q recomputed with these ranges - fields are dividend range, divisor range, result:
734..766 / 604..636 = 1.02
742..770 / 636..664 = 0.93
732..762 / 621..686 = 1.10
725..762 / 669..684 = 1.23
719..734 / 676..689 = 1.37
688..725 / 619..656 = 1.02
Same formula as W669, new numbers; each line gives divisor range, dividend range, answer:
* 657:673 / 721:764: 1.11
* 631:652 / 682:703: 0.86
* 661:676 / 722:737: 1.18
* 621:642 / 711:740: 1.08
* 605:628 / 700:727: 1.10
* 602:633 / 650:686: 0.92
